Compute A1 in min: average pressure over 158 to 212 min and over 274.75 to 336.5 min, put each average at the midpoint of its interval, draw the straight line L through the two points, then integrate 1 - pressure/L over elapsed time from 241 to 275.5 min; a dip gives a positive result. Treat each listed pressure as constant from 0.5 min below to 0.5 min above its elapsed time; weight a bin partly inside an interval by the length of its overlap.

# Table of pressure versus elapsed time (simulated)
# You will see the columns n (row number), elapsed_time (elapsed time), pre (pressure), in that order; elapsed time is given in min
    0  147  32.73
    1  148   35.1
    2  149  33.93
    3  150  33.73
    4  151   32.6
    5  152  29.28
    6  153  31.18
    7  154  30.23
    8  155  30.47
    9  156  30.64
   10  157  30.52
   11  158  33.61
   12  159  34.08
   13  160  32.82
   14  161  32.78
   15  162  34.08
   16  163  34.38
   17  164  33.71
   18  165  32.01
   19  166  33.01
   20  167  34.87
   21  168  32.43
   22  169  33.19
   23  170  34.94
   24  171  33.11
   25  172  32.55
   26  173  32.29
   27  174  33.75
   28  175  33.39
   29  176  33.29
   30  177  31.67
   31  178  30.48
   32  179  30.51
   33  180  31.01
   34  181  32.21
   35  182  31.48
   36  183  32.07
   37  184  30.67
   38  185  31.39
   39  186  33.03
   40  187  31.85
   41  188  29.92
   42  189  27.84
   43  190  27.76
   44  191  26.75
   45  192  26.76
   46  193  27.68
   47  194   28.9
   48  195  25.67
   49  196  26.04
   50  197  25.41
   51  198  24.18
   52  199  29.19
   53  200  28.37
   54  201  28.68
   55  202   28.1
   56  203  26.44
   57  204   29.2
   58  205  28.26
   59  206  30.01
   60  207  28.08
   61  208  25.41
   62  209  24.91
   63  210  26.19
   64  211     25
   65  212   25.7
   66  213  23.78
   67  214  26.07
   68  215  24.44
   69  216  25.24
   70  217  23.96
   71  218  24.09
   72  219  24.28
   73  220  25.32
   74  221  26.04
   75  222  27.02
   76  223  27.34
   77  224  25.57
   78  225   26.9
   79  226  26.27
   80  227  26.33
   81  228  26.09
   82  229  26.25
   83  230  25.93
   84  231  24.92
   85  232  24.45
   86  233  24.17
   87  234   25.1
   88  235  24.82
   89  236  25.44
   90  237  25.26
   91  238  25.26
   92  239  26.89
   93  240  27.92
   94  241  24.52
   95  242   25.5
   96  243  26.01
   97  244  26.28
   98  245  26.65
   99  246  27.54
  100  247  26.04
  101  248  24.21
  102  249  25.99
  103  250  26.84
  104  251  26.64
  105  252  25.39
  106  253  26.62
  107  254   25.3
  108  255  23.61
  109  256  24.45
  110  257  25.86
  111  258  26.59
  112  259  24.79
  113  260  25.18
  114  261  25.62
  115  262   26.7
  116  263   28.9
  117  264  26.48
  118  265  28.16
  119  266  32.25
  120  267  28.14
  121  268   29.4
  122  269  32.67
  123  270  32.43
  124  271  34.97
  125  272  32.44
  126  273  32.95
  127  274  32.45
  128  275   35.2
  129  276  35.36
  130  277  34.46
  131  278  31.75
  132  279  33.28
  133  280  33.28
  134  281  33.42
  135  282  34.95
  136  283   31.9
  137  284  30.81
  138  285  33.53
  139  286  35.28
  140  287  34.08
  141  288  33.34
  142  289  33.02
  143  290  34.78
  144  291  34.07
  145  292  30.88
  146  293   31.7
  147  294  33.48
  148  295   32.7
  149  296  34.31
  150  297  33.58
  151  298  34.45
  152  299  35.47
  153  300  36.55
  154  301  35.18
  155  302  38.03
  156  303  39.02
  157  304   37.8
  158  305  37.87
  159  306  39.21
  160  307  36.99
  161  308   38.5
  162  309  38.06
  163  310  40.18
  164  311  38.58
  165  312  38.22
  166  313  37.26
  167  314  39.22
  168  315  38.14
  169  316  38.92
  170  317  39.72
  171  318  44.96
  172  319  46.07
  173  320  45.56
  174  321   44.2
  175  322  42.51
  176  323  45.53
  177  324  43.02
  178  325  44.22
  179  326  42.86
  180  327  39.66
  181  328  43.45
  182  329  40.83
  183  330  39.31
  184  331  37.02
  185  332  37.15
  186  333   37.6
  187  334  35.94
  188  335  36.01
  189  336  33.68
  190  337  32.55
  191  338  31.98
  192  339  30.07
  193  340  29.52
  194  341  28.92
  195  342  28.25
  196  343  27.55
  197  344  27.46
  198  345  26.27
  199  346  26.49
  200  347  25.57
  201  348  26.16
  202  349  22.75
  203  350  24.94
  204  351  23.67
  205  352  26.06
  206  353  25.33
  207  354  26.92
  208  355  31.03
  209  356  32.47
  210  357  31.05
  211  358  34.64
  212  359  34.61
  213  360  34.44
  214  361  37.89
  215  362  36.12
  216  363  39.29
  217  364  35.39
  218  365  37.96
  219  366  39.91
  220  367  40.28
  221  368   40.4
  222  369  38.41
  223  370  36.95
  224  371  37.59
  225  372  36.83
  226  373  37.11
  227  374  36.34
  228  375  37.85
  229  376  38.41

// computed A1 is 6.7 min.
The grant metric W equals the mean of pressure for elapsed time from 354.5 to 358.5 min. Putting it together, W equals 32.3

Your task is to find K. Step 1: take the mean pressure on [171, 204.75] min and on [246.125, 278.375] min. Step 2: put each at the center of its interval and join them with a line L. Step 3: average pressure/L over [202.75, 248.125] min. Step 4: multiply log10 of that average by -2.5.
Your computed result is 0.13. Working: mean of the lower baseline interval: 29.7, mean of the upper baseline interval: 28.7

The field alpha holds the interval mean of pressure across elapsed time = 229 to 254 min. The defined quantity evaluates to 25.8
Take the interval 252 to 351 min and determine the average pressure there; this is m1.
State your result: 33.8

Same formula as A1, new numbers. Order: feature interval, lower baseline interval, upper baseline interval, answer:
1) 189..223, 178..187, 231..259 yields 3.3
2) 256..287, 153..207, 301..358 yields 2.4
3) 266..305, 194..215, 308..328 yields 3.6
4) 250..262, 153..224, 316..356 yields 2.3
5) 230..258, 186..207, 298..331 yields 6.1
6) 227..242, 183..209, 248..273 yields 1.3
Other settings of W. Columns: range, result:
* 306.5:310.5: 38.4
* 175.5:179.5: 31.5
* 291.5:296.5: 32.6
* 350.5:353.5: 25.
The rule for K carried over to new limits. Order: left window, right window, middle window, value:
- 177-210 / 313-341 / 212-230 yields 0.202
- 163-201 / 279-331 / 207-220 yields 0.280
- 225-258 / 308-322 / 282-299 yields 0.073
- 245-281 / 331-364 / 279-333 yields -0.246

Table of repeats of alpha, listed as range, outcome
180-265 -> 26.7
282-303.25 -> 34.1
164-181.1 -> 32.7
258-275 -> 29.7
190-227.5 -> 26.4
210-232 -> 25.5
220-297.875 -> 28.9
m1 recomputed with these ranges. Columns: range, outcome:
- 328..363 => 31.5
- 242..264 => 26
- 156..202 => 30.9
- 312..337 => 40.3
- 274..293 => 33.4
